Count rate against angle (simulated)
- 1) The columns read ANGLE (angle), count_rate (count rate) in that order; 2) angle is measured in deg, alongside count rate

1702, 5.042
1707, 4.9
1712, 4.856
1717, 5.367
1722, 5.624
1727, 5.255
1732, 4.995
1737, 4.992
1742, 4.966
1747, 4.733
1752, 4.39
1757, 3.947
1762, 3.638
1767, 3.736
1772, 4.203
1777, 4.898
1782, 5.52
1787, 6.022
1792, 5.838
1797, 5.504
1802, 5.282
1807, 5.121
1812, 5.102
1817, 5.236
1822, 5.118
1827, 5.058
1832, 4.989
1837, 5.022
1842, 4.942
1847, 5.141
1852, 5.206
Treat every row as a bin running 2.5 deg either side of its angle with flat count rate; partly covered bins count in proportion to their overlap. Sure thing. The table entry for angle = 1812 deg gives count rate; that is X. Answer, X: 5.102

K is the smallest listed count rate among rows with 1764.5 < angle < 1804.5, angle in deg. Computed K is 3.736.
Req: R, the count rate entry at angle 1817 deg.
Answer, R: 5.236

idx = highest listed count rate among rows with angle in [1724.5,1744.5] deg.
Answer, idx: 5.255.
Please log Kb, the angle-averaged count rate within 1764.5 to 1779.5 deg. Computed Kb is 4.28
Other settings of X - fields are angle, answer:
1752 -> 4.39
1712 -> 4.856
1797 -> 5.504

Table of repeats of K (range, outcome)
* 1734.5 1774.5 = 3.638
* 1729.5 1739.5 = 4.992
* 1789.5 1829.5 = 5.058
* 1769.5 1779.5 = 4.203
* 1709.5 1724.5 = 4.856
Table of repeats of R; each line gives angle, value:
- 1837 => 5.022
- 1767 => 3.736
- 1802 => 5.282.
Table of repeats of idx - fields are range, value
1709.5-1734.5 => 5.624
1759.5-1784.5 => 5.52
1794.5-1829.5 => 5.504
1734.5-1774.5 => 4.992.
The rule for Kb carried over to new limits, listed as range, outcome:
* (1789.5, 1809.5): 5.44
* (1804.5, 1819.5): 5.15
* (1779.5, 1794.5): 5.79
